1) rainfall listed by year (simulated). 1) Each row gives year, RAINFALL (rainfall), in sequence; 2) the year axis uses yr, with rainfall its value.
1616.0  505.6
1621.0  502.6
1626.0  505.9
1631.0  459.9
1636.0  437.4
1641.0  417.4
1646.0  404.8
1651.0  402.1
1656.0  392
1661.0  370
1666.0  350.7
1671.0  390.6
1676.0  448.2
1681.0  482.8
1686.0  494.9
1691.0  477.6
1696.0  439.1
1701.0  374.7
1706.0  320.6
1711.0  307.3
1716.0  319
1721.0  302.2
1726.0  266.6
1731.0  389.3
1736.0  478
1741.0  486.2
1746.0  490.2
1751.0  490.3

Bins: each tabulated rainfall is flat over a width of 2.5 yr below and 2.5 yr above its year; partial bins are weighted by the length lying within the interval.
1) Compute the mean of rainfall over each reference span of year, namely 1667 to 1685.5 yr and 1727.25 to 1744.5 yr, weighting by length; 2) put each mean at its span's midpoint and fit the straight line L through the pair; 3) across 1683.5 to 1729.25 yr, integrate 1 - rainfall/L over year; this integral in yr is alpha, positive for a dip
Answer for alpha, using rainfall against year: 7.5 yr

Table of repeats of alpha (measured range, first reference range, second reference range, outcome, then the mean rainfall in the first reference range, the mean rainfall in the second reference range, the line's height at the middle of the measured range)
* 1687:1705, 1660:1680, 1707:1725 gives -4.1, 398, 307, 347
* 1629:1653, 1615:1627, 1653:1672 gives 1.0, 504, 375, 442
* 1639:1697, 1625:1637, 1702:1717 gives -4.2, 467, 321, 398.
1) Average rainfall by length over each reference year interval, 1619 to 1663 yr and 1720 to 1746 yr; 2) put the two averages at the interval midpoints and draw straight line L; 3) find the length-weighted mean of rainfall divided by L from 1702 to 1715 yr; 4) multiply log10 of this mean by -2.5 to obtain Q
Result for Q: 0.26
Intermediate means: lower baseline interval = 432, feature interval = 322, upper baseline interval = 399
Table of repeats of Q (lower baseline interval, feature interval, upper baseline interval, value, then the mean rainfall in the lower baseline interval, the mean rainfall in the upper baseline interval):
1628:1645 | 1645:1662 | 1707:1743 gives 0.079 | 437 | 361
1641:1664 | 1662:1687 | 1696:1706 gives -0.107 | 394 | 377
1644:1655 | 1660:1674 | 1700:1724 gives 0.016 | 402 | 320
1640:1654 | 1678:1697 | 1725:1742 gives -0.166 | 407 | 410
